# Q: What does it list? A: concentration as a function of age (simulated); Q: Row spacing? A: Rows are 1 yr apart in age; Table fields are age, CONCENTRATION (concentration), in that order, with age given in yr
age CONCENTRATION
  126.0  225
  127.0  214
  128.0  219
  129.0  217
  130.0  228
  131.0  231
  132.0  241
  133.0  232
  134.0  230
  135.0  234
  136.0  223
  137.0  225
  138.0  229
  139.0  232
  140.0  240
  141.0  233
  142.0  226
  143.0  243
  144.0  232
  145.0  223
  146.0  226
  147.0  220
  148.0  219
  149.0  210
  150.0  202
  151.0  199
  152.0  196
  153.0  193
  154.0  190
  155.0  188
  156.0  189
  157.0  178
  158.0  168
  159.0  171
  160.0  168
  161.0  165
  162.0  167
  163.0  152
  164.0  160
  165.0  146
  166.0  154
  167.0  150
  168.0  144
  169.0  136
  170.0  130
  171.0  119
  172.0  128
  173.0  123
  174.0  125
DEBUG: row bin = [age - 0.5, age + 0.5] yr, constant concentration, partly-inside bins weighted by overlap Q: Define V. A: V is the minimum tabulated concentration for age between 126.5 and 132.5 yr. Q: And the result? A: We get 214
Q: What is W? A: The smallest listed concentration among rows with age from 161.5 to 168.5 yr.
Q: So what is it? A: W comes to 144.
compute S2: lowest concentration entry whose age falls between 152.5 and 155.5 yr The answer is 188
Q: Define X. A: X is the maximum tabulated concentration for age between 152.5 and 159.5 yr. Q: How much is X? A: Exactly 193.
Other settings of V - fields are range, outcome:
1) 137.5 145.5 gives 223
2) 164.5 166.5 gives 146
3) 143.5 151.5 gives 199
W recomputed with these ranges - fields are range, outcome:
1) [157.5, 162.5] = 165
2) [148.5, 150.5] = 202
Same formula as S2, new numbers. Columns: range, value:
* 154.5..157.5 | 178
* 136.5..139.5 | 225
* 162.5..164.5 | 152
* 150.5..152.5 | 196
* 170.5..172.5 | 119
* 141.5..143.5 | 226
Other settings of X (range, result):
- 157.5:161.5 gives 171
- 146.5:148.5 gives 220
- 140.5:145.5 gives 243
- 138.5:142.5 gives 240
